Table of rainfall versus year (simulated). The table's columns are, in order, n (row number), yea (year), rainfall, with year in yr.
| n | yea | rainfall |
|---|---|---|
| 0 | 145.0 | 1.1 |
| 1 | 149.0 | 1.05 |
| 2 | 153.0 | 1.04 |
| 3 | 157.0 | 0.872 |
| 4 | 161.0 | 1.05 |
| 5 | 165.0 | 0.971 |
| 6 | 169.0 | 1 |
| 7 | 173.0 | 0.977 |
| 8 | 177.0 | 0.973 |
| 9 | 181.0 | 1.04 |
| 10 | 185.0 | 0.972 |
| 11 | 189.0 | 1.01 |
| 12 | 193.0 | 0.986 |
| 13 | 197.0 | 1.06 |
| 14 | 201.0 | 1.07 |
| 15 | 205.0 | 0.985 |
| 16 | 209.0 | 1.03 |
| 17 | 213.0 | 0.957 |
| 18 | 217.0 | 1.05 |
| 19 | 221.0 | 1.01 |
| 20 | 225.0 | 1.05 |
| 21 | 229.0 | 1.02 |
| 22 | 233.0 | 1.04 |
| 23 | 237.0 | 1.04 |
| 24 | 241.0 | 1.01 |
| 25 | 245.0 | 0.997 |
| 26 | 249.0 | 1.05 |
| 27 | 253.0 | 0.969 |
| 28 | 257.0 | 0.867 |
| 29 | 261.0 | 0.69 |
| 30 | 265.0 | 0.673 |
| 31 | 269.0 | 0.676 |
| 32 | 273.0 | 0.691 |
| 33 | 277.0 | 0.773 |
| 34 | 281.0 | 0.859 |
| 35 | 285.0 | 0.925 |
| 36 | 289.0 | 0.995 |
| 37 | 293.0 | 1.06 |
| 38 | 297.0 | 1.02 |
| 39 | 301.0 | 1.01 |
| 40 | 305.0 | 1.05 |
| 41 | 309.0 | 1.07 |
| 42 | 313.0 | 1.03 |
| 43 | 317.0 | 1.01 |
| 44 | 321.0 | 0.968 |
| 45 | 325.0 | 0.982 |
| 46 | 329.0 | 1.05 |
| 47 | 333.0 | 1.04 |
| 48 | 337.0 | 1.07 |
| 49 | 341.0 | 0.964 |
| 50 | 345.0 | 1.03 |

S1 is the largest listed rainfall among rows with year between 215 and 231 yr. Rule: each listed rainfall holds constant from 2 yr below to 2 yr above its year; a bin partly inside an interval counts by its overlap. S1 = 1.05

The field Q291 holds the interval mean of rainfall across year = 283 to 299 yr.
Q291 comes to 1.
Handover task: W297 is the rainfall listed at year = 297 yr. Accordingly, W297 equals 1.02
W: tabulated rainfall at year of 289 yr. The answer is 0.995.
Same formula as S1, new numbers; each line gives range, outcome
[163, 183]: 1.04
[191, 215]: 1.07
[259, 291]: 0.995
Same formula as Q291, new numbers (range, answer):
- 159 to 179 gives 0.994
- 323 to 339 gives 1.04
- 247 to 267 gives 0.85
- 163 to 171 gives 0.986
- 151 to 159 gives 0.956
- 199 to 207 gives 1.03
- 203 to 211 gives 1.01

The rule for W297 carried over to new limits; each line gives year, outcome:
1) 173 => 0.977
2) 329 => 1.05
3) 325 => 0.982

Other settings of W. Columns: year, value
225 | 1.05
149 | 1.05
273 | 0.691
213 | 0.957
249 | 1.05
